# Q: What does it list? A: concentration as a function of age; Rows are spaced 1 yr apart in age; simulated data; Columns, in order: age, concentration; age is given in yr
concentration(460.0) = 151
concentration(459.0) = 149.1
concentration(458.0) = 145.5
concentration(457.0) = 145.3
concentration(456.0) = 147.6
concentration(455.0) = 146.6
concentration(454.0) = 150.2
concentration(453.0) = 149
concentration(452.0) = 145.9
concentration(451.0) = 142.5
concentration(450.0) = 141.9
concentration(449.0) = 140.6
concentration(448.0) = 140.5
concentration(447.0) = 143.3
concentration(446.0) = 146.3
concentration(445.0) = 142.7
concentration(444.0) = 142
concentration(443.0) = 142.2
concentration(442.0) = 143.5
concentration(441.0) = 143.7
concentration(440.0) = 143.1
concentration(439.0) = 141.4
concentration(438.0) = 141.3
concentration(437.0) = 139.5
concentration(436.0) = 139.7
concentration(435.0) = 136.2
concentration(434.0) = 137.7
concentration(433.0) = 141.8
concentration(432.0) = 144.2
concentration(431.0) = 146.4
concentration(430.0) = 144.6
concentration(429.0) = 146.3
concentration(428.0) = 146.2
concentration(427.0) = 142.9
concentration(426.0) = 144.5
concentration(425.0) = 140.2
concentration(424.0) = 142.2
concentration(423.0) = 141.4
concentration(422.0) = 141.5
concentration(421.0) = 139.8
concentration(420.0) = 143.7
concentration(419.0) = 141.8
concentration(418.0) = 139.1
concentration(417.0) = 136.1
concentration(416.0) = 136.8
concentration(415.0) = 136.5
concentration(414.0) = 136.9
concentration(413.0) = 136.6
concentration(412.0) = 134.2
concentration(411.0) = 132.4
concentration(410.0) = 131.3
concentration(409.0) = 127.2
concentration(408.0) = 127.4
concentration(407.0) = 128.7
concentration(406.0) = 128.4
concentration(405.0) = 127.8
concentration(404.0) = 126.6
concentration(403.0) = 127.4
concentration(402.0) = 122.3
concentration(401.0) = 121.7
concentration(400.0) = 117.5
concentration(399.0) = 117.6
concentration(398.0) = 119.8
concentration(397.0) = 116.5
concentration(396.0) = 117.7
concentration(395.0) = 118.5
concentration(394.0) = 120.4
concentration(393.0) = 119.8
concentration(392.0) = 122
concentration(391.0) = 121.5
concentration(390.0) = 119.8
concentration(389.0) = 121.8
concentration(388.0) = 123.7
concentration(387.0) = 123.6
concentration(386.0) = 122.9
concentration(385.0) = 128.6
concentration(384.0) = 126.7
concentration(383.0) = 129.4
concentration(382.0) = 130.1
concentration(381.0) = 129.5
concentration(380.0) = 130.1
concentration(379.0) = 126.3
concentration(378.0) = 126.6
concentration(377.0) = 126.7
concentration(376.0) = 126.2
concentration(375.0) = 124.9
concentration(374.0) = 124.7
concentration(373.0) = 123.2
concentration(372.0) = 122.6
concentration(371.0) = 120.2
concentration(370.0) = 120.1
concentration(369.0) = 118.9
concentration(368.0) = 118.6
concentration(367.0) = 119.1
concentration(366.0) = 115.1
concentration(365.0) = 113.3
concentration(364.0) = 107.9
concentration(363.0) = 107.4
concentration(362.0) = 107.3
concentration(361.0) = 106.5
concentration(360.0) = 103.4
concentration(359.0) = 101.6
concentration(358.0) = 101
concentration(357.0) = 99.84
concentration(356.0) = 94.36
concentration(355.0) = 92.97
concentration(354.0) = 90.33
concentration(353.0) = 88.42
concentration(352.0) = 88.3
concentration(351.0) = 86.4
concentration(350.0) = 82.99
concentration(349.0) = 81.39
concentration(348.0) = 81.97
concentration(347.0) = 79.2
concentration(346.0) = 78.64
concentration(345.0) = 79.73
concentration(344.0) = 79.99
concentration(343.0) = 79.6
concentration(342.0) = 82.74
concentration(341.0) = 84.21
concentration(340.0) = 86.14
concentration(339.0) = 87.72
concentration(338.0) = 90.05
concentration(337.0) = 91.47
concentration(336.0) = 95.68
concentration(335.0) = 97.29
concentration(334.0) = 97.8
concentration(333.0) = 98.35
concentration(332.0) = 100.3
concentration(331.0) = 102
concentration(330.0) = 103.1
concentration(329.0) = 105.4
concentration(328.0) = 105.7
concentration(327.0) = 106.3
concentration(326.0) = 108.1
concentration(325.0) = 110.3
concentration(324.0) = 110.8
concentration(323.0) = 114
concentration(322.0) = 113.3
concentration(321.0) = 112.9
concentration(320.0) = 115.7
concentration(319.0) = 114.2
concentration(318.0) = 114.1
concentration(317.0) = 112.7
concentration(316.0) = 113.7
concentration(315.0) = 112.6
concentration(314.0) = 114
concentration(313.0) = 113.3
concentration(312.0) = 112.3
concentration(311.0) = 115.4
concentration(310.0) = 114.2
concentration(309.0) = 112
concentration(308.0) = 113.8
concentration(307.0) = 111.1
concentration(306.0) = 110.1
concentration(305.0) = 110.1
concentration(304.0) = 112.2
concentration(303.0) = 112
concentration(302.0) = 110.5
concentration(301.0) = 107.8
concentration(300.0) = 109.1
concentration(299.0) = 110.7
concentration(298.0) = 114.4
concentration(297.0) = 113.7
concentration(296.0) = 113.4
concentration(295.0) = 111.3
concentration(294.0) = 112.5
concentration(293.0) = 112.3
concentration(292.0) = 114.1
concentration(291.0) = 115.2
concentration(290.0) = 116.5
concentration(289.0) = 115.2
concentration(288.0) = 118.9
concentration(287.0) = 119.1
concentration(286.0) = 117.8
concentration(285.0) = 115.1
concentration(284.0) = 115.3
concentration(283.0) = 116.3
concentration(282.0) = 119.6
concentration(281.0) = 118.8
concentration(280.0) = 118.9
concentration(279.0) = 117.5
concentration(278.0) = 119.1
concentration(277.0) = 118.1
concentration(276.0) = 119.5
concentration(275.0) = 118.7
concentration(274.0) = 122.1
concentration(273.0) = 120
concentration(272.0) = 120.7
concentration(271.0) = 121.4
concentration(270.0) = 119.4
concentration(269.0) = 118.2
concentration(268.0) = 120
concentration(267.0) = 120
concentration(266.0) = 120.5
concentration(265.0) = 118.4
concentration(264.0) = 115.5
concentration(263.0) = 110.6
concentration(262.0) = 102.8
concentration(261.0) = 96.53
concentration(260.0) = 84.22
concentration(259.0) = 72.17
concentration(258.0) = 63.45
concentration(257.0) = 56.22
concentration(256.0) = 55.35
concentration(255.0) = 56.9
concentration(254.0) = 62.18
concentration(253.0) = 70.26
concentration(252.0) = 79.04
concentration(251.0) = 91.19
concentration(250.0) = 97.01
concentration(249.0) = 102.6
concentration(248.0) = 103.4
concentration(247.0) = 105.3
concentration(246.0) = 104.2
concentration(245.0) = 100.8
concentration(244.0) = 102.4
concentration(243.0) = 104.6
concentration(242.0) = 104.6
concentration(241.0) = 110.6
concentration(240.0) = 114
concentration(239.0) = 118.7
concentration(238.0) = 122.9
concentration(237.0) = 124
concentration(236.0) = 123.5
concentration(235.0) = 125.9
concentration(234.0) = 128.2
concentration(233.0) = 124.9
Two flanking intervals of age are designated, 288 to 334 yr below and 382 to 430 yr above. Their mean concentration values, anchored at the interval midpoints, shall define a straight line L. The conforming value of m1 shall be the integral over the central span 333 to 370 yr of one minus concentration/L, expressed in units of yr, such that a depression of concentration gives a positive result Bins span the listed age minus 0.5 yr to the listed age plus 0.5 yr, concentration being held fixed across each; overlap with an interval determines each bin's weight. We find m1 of 7.5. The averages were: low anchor 111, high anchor 130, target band 95.3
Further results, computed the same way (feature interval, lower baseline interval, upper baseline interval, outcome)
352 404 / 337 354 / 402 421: -4.4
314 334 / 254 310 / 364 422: 1.1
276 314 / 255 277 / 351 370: -3.8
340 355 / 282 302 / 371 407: 4.5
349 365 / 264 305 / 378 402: 3.1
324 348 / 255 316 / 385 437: 5.1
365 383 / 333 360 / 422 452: -3.1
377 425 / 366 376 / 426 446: 0.9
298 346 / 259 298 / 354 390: 4.8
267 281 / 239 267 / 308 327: -2.7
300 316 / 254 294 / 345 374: -1.0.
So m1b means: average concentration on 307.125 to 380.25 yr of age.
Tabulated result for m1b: 105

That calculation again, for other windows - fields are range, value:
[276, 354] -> 106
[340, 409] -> 112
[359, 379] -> 117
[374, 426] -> 129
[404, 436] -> 138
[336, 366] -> 92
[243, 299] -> 106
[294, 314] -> 112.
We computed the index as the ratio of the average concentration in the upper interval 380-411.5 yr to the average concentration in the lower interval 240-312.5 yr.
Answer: 1.16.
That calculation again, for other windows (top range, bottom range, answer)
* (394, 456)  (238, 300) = 1.29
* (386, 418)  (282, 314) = 1.11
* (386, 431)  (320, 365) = 1.36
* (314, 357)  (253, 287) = 0.92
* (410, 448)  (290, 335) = 1.27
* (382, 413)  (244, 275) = 1.27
